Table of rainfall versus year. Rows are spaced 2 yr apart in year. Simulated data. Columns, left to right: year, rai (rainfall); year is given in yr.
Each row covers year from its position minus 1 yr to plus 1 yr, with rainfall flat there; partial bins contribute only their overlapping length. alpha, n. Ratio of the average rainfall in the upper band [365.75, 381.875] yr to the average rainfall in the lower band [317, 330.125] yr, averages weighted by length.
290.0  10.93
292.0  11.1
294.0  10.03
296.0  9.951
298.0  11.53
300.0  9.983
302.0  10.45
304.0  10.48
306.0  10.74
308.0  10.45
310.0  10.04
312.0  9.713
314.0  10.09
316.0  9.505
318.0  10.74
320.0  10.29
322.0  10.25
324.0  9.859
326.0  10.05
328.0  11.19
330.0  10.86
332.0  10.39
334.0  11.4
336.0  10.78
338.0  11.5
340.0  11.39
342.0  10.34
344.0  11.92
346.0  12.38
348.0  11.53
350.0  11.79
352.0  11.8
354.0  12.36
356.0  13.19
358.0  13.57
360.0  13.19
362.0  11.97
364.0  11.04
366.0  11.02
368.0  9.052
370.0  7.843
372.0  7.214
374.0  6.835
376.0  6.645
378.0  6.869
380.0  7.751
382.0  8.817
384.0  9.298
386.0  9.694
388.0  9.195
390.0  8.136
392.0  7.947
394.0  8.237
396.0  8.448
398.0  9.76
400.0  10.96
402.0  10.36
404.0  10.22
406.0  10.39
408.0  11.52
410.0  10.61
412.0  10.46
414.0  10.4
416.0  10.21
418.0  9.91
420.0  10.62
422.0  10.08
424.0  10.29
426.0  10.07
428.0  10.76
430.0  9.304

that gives 0.7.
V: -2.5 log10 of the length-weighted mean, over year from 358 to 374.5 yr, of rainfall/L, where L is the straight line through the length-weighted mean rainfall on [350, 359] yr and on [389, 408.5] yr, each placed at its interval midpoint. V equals 0.18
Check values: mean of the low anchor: 12.6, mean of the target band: 10.1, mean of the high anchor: 9.55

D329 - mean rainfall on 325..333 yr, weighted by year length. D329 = 10.6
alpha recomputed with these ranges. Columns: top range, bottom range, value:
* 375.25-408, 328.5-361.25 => 0.77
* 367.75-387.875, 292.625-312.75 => 0.77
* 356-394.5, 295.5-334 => 0.90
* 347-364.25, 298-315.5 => 1.20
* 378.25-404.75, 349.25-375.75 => 0.85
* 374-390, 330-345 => 0.74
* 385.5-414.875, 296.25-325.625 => 0.95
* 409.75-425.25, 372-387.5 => 1.29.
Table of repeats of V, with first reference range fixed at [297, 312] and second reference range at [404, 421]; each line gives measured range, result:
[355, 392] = 0.110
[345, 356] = -0.154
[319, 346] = -0.037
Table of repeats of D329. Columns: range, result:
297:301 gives 10.8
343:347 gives 12.2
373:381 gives 7.03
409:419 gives 10.3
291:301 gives 10.5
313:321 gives 10.2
